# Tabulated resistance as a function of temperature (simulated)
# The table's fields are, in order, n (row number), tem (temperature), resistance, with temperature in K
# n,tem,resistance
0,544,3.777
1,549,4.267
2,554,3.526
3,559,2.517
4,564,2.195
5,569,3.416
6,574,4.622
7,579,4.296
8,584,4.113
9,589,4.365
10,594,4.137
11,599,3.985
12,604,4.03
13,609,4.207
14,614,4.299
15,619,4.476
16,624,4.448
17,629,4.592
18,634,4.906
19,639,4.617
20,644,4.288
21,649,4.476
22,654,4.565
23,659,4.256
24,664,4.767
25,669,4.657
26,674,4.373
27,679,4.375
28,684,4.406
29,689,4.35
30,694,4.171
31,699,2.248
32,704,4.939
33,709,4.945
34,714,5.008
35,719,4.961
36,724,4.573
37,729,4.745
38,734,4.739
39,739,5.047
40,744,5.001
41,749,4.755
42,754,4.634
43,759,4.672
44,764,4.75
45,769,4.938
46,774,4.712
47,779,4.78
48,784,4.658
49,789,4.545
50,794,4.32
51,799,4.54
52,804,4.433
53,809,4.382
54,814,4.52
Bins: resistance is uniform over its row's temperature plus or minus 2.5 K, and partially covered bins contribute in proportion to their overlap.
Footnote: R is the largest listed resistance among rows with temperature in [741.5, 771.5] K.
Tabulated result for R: 5.001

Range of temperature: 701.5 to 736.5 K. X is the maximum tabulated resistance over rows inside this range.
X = 5.008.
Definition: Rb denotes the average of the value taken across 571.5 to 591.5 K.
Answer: 4.35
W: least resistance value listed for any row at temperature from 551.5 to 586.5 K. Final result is 2.195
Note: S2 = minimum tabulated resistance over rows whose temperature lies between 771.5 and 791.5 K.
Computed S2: 4.545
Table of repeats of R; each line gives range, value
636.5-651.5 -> 4.617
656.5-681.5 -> 4.767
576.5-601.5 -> 4.365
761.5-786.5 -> 4.938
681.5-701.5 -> 4.406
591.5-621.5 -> 4.476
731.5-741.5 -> 5.047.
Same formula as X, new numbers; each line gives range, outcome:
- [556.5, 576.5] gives 4.622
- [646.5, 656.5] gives 4.565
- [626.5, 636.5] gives 4.906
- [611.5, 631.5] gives 4.592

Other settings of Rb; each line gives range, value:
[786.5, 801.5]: 4.47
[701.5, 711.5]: 4.94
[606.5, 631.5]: 4.4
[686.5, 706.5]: 3.93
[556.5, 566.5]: 2.36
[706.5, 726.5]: 4.87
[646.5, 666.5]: 4.52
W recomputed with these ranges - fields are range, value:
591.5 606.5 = 3.985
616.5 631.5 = 4.448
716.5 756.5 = 4.573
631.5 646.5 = 4.288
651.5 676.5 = 4.256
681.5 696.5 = 4.171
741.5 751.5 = 4.755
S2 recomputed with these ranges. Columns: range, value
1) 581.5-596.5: 4.113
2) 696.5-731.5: 2.248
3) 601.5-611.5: 4.03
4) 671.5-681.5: 4.373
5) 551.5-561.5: 2.517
